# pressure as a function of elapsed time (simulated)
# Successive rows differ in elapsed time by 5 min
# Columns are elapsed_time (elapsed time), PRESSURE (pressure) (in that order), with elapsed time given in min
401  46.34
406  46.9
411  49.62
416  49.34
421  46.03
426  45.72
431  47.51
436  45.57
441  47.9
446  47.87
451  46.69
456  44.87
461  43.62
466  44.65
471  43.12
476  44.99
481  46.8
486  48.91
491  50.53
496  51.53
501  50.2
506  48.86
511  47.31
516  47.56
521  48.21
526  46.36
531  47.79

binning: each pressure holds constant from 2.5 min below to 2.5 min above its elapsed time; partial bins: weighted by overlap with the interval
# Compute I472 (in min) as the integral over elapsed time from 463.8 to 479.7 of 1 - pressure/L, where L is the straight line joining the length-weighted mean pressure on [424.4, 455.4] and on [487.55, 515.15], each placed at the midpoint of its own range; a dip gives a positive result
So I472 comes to 1.2 min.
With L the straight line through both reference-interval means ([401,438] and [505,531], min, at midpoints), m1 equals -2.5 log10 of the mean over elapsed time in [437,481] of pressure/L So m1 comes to 0.043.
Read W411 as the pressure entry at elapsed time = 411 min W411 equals 49.62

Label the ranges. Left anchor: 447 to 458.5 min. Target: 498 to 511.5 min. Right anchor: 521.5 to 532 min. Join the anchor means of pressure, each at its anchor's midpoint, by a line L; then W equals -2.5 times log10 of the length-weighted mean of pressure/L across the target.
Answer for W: -0.05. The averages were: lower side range 46.1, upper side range 47.2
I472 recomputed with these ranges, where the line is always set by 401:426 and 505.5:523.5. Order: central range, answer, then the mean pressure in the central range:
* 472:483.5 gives 0.5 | 45.5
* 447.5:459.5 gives 0.5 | 45.8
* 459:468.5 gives 0.7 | 44.2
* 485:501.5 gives -0.9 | 50.4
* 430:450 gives 0.2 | 47.2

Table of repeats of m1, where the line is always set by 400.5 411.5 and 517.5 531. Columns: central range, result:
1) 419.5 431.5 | 0.028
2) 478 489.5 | -0.012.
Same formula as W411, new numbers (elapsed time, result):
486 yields 48.91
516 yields 47.56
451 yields 46.69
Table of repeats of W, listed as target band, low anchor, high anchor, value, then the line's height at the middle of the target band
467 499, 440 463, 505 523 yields -0.012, 47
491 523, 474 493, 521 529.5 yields -0.038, 47.4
